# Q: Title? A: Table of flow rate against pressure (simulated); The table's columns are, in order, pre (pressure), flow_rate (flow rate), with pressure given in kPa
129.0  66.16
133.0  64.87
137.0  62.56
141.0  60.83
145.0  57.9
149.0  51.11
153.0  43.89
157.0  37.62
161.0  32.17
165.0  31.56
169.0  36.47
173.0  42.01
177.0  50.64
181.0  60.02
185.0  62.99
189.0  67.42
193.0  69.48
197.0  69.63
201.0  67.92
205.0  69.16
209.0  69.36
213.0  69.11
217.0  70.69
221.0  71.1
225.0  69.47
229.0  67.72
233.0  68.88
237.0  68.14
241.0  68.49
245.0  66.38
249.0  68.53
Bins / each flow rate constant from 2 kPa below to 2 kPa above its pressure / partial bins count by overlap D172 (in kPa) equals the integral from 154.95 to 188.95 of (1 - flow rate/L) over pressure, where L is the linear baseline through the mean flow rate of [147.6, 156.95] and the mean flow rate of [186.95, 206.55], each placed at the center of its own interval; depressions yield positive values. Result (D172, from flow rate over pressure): 6.6 kPa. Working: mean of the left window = 45.2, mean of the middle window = 45.5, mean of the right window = 68.7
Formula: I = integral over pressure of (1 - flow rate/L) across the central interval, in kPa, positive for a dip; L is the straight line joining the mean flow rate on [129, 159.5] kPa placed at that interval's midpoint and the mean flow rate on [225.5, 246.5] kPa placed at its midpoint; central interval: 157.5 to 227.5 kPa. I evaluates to 3.61 kPa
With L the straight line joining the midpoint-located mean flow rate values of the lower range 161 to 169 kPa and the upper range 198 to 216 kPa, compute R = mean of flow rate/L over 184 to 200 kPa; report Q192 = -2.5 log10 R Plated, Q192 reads -0.21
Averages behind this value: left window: 32.9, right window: 69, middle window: 67.7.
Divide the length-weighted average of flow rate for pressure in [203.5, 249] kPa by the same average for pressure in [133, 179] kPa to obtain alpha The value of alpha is 1.47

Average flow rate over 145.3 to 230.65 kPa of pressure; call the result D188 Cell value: 57.6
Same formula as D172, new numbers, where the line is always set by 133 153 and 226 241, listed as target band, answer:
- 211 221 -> -0.6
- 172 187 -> 1.7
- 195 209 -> -1.0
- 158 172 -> 6.0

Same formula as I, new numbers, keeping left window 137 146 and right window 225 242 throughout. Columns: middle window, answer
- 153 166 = 5.5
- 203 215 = -0.5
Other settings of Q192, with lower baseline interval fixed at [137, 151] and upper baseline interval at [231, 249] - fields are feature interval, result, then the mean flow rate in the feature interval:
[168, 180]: 0.327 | 45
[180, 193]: -0.043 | 64.7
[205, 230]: -0.065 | 69.6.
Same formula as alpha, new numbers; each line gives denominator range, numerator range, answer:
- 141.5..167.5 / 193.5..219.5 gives 1.60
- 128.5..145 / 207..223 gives 1.12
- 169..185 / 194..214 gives 1.36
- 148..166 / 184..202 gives 1.73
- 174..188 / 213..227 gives 1.22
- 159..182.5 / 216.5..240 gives 1.66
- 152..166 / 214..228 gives 1.94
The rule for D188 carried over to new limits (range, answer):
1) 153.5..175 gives 36.5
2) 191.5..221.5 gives 69.5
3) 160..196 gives 51.3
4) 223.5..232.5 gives 68.6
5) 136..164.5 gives 48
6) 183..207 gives 67.8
